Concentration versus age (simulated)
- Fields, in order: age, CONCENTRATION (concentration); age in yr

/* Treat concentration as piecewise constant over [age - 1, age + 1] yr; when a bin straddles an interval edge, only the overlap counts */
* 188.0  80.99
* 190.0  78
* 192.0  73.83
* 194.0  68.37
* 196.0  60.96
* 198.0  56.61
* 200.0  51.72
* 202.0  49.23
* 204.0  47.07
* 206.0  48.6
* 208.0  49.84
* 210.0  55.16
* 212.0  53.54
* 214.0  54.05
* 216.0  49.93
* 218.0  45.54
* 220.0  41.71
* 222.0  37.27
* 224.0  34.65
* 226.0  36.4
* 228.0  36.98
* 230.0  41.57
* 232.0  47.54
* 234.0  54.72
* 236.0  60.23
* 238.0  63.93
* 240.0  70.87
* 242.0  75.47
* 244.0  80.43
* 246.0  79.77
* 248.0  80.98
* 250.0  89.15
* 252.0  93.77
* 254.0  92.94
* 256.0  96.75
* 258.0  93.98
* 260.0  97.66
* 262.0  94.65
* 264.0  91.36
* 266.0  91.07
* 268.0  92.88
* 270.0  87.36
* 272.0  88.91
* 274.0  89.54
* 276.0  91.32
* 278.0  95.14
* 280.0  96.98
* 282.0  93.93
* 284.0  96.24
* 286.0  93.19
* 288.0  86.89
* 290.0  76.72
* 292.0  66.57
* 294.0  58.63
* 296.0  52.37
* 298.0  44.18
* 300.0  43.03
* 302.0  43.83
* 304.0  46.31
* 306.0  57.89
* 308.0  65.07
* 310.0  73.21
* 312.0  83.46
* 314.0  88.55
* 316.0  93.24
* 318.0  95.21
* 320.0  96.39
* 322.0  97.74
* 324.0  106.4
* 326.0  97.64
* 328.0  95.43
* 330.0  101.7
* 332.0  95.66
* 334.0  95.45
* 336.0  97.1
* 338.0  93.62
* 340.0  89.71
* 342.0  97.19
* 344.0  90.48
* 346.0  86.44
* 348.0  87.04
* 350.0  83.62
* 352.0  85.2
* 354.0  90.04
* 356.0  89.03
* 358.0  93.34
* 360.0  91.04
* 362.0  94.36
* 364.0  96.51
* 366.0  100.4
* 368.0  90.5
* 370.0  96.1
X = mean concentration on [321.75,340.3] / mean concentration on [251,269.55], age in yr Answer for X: 1.04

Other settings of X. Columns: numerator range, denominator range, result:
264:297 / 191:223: 1.61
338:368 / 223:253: 1.44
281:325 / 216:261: 1.15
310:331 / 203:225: 2.01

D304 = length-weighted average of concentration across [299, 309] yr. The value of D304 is 51.2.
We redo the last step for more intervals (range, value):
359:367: 95.6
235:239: 62.1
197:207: 50.6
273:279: 92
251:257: 94.5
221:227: 36.1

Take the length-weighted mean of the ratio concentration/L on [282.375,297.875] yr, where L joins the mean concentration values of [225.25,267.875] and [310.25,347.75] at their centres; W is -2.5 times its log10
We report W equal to 0.14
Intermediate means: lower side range 75.4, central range 74.7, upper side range 93.9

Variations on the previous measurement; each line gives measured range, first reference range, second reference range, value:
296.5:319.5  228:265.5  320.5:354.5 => 0.30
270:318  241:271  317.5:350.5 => 0.21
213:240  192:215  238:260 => 0.43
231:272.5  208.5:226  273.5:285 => -0.13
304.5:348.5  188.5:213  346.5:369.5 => -0.06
